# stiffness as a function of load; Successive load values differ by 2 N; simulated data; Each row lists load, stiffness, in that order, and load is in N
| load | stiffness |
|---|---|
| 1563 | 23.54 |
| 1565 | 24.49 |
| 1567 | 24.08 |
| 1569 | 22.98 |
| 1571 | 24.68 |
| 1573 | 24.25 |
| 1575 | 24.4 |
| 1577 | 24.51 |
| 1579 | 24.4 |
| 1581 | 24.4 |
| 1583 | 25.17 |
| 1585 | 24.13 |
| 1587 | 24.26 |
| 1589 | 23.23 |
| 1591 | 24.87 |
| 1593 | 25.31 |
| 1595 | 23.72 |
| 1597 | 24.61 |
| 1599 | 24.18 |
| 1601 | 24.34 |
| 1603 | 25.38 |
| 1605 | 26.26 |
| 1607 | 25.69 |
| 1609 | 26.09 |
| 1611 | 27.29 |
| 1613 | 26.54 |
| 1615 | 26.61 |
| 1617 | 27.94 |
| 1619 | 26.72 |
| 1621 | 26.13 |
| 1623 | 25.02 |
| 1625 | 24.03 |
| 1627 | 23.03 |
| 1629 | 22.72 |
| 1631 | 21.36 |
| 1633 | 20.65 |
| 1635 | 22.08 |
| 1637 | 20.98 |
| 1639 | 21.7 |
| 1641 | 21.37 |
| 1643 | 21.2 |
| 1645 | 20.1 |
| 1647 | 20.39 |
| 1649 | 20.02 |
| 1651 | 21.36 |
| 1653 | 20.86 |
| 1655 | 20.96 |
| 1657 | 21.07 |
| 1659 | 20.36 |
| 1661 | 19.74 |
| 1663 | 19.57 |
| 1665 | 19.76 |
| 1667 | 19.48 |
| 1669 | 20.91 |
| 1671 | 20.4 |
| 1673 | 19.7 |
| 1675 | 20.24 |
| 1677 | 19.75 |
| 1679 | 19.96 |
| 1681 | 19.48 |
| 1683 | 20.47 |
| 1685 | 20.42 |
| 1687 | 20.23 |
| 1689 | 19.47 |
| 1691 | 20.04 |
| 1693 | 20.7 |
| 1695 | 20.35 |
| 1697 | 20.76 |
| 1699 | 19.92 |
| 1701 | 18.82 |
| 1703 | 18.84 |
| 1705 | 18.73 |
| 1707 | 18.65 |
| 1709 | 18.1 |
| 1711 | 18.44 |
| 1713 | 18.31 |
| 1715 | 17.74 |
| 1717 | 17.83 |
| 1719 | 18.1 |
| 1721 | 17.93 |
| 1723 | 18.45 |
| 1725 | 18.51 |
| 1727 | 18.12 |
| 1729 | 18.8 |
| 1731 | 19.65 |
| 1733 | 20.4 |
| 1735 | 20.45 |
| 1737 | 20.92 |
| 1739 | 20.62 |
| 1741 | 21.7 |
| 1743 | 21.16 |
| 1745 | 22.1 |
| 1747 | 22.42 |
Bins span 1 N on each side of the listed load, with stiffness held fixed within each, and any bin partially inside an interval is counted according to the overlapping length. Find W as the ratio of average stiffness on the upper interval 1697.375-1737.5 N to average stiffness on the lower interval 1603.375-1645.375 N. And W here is 0.78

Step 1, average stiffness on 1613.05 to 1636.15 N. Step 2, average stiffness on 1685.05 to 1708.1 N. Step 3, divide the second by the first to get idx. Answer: 0.81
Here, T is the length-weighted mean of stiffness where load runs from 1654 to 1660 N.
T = 20.8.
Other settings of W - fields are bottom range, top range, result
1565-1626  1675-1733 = 0.77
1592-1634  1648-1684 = 0.81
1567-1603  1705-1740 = 0.78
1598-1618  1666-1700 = 0.77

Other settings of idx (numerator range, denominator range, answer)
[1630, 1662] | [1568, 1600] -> 0.86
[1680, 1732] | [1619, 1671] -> 0.89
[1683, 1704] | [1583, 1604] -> 0.82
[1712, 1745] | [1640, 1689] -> 0.95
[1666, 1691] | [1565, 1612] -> 0.81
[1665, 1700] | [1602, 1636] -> 0.81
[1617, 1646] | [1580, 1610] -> 0.92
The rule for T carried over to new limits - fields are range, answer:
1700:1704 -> 18.8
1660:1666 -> 19.7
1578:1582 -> 24.4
